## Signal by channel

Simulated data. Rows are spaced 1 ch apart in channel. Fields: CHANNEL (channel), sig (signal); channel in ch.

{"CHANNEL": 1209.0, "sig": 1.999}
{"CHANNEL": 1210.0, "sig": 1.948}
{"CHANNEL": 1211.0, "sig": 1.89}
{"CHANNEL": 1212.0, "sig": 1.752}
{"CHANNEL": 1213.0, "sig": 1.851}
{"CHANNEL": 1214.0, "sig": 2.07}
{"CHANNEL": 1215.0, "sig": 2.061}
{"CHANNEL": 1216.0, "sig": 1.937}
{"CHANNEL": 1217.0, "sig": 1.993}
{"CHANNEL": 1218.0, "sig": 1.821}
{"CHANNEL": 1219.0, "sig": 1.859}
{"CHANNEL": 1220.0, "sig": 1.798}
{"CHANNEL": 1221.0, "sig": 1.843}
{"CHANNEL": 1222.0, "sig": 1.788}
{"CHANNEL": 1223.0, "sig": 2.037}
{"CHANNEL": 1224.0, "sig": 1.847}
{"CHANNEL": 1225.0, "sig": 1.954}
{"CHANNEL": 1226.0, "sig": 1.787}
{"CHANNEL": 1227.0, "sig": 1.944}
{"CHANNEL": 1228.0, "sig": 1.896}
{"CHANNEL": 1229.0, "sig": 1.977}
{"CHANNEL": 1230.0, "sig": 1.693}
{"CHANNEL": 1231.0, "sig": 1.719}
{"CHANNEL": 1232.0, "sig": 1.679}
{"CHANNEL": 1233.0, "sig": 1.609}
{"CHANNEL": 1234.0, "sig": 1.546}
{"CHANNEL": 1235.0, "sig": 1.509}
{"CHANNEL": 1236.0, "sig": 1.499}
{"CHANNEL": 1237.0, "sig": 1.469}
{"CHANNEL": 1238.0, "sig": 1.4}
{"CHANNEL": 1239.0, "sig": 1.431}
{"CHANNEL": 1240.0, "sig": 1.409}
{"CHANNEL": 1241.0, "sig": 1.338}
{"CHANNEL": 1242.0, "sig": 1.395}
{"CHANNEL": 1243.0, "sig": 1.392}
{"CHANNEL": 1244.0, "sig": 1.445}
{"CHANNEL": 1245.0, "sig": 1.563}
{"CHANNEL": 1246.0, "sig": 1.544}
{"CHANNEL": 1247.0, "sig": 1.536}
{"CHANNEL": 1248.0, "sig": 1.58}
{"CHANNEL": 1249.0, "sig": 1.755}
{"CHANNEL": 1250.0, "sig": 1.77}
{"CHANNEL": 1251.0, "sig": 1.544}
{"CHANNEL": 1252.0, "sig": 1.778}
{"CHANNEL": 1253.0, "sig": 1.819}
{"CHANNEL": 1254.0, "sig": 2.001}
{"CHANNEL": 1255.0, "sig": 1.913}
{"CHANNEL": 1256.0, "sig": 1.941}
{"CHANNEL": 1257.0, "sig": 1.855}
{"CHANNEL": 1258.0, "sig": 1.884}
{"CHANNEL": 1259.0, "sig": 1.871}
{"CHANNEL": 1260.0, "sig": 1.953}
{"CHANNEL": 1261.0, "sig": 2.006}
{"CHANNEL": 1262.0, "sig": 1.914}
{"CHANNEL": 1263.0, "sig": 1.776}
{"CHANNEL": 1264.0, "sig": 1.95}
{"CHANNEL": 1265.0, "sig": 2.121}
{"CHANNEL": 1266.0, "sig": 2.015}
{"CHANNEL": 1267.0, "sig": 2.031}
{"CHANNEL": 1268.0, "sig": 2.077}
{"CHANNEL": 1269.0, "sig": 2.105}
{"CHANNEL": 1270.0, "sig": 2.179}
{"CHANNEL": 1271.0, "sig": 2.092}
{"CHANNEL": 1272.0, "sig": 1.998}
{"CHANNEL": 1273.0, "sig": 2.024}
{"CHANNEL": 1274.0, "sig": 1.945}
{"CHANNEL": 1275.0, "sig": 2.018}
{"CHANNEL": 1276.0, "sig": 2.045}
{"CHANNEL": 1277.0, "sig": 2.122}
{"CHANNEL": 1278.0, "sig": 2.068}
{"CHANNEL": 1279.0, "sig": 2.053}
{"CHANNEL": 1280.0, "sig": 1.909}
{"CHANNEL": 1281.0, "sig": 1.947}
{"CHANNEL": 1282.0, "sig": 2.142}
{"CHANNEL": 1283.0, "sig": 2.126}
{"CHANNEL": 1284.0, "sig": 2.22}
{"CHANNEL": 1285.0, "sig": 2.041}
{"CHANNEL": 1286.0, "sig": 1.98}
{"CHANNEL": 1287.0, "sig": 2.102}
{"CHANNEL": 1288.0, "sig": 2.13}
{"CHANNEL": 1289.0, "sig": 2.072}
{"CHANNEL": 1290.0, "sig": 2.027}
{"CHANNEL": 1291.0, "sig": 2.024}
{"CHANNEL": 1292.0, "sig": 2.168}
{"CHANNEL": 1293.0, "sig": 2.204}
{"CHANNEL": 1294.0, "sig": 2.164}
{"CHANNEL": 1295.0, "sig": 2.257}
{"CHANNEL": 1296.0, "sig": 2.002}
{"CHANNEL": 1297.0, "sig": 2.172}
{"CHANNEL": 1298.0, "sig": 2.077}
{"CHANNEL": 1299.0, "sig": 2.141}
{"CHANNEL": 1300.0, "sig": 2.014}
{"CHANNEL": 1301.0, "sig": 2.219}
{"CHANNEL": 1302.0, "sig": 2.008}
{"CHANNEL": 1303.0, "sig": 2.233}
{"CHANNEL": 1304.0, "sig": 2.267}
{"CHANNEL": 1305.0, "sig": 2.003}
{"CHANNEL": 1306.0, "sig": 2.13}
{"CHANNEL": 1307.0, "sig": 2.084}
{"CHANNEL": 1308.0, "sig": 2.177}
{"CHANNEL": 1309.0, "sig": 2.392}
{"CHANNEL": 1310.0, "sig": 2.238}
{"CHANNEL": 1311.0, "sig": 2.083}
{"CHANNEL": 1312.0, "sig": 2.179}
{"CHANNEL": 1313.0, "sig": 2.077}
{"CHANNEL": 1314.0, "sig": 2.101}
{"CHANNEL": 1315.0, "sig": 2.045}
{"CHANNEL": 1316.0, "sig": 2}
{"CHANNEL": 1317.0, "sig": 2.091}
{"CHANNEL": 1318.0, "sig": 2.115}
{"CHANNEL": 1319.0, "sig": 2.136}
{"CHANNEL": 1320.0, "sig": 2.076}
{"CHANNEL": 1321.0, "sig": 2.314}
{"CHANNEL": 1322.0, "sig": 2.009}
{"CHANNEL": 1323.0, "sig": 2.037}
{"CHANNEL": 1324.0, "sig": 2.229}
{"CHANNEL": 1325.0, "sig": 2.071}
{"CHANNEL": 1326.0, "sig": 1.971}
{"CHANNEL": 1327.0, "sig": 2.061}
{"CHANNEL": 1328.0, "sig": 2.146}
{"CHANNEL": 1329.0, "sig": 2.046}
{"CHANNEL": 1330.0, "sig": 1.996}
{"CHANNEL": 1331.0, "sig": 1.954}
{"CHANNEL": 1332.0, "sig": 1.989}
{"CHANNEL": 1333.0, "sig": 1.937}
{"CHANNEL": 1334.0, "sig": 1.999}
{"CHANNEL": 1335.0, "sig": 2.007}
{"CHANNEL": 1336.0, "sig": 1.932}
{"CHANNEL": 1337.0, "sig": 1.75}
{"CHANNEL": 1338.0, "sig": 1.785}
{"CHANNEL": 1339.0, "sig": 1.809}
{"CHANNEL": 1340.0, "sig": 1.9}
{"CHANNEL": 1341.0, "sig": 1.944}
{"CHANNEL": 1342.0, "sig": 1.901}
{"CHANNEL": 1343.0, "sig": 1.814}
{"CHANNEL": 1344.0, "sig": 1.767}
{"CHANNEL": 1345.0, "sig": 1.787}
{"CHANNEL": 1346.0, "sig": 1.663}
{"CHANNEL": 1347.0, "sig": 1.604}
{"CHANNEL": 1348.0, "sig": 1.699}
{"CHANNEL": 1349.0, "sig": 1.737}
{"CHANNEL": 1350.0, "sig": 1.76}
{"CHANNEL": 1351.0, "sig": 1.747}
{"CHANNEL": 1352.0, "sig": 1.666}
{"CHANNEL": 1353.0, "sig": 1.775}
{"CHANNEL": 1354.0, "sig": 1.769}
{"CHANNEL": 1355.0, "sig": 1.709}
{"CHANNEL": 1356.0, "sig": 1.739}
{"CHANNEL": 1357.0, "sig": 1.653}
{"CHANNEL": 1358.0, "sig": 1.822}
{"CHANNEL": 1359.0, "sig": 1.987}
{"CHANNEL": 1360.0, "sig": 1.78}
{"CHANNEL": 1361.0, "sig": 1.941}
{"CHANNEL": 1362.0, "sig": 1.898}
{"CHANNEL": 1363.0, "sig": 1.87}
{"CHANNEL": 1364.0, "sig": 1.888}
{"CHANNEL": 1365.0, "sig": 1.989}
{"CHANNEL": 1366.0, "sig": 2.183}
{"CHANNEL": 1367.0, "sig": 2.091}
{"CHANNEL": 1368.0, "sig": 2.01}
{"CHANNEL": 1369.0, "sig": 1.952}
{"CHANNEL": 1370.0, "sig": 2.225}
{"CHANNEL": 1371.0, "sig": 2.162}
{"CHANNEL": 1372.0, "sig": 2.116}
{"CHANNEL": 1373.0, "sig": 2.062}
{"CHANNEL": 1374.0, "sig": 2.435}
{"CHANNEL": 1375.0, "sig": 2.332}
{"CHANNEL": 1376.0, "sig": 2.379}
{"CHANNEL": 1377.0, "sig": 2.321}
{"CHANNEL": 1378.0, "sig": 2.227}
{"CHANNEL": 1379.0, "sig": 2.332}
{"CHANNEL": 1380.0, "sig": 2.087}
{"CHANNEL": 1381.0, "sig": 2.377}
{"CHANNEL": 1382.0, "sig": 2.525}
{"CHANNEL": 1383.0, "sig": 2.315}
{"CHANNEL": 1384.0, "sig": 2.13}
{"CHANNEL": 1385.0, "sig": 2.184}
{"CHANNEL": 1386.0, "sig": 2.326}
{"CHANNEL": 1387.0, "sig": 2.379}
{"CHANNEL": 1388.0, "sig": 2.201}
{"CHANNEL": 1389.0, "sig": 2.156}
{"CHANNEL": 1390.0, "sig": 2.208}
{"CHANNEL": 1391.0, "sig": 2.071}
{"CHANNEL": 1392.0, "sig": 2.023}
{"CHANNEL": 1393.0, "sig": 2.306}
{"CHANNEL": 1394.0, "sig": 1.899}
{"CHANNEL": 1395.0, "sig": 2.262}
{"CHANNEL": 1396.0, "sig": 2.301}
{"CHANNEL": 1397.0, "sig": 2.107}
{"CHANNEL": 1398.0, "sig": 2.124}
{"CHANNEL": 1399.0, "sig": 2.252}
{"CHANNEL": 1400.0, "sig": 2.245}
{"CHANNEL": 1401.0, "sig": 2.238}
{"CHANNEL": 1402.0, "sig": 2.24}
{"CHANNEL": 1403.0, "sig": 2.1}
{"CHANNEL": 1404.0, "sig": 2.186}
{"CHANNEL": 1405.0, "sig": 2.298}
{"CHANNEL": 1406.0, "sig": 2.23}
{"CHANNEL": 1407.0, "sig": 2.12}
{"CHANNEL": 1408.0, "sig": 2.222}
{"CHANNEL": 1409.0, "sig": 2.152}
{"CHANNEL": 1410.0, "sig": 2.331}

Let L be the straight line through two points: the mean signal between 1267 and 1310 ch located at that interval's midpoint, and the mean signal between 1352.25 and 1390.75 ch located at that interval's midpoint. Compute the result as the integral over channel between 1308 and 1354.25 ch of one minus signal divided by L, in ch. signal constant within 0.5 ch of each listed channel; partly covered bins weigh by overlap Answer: 2.9 ch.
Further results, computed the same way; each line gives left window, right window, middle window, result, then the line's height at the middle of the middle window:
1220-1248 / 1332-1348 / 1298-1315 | -3.49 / 1.78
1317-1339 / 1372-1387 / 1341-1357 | 2.88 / 2.13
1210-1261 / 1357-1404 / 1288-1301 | -1.41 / 1.91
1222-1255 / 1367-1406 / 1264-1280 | -2.41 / 1.78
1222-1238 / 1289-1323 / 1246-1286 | -0.52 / 1.92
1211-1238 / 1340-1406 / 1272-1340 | -4.74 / 1.94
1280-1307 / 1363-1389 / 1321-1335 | 0.67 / 2.15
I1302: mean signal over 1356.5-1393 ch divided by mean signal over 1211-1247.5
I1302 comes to 1.25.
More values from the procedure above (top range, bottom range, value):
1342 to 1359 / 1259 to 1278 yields 0.86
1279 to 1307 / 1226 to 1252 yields 1.32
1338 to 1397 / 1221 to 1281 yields 1.12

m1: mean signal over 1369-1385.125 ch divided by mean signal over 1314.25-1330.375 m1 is 1.08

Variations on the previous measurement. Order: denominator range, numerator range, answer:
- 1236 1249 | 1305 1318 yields 1.45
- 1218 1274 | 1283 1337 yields 1.18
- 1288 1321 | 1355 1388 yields 0.99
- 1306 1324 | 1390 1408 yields 1.02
